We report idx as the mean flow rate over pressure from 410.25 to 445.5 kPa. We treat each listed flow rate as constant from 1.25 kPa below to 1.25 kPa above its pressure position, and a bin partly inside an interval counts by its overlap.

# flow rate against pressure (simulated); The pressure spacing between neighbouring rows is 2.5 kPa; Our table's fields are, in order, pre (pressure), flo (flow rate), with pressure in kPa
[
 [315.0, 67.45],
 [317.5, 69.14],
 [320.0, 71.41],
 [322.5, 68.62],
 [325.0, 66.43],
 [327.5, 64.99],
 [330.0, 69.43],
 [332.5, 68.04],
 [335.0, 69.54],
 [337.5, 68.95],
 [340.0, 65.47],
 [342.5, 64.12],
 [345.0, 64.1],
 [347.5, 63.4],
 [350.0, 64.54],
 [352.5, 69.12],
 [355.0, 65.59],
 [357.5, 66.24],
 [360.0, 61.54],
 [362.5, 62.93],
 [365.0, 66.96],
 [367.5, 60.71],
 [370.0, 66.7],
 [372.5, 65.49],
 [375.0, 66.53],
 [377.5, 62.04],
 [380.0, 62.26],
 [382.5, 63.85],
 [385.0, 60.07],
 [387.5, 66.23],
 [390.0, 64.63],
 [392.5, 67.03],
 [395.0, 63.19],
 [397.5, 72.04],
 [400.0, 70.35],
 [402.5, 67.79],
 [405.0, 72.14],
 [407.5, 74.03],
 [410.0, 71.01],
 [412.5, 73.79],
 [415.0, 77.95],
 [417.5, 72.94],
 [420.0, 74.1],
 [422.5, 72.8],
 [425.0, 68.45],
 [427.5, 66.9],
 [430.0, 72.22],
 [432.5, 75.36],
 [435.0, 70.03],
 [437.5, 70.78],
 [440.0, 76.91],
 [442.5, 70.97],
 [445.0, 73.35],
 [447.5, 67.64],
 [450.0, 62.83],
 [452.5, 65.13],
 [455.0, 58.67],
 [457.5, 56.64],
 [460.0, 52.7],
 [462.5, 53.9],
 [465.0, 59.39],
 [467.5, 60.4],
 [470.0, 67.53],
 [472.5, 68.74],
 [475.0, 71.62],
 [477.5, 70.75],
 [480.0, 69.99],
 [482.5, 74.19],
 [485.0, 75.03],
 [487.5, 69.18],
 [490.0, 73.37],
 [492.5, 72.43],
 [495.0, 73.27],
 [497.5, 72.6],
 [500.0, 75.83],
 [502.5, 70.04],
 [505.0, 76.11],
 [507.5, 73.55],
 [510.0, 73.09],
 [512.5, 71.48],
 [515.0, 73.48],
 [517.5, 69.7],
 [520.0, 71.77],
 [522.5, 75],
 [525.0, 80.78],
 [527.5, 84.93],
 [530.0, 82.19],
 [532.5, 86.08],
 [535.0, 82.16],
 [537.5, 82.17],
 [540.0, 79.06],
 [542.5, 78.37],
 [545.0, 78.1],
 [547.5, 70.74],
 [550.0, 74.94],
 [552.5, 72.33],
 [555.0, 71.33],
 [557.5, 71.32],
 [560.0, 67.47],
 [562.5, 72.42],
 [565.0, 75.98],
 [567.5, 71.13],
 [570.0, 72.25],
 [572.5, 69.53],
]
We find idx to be 72.5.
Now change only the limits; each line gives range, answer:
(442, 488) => 65.6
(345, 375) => 64.9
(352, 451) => 68.4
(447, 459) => 61.6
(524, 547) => 81.2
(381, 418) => 69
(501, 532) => 75.4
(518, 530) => 78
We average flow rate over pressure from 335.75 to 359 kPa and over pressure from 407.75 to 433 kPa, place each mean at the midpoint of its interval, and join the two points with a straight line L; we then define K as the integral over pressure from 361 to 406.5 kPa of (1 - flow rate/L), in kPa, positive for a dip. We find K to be 2.3 kPa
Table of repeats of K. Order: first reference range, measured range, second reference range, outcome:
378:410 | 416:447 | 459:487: -2.5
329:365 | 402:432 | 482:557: -1.0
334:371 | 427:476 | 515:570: 3.3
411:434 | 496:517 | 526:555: 1.1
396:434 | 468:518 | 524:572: 1.8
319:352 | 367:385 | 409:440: 1.4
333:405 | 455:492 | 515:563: 3.3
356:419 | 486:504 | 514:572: 0.2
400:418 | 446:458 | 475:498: 1.6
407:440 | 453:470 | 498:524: 3.4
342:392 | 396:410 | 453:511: -1.2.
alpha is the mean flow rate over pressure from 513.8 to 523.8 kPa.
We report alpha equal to 72.5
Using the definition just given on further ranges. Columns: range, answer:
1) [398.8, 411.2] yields 71.1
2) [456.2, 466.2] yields 55.7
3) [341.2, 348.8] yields 63.9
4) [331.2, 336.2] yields 68.8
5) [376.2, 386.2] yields 62.1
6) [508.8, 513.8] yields 72.3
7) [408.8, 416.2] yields 74.2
